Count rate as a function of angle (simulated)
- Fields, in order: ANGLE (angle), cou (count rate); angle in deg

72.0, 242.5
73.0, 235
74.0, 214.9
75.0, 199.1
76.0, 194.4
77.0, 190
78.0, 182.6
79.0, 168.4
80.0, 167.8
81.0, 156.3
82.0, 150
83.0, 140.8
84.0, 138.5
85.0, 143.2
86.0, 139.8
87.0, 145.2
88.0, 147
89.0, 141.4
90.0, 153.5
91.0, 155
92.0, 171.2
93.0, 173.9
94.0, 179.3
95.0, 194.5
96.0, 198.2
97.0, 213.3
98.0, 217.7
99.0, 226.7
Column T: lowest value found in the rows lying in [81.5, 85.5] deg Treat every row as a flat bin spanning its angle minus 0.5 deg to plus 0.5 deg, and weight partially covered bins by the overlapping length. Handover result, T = 138.5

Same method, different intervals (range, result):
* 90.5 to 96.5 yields 155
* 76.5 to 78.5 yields 182.6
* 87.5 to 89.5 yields 141.4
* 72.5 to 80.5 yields 167.8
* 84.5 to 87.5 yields 139.8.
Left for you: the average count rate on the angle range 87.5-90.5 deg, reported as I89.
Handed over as 147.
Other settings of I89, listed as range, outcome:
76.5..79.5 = 180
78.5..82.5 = 161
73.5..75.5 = 207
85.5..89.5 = 143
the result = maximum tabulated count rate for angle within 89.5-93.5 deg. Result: 173.9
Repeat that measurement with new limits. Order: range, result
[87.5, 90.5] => 153.5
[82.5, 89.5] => 147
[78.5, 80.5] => 168.4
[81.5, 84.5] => 150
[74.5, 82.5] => 199.1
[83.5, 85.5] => 143.2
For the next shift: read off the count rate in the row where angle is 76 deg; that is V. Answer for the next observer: 194.4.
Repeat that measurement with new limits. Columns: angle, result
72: 242.5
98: 217.7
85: 143.2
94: 179.3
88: 147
